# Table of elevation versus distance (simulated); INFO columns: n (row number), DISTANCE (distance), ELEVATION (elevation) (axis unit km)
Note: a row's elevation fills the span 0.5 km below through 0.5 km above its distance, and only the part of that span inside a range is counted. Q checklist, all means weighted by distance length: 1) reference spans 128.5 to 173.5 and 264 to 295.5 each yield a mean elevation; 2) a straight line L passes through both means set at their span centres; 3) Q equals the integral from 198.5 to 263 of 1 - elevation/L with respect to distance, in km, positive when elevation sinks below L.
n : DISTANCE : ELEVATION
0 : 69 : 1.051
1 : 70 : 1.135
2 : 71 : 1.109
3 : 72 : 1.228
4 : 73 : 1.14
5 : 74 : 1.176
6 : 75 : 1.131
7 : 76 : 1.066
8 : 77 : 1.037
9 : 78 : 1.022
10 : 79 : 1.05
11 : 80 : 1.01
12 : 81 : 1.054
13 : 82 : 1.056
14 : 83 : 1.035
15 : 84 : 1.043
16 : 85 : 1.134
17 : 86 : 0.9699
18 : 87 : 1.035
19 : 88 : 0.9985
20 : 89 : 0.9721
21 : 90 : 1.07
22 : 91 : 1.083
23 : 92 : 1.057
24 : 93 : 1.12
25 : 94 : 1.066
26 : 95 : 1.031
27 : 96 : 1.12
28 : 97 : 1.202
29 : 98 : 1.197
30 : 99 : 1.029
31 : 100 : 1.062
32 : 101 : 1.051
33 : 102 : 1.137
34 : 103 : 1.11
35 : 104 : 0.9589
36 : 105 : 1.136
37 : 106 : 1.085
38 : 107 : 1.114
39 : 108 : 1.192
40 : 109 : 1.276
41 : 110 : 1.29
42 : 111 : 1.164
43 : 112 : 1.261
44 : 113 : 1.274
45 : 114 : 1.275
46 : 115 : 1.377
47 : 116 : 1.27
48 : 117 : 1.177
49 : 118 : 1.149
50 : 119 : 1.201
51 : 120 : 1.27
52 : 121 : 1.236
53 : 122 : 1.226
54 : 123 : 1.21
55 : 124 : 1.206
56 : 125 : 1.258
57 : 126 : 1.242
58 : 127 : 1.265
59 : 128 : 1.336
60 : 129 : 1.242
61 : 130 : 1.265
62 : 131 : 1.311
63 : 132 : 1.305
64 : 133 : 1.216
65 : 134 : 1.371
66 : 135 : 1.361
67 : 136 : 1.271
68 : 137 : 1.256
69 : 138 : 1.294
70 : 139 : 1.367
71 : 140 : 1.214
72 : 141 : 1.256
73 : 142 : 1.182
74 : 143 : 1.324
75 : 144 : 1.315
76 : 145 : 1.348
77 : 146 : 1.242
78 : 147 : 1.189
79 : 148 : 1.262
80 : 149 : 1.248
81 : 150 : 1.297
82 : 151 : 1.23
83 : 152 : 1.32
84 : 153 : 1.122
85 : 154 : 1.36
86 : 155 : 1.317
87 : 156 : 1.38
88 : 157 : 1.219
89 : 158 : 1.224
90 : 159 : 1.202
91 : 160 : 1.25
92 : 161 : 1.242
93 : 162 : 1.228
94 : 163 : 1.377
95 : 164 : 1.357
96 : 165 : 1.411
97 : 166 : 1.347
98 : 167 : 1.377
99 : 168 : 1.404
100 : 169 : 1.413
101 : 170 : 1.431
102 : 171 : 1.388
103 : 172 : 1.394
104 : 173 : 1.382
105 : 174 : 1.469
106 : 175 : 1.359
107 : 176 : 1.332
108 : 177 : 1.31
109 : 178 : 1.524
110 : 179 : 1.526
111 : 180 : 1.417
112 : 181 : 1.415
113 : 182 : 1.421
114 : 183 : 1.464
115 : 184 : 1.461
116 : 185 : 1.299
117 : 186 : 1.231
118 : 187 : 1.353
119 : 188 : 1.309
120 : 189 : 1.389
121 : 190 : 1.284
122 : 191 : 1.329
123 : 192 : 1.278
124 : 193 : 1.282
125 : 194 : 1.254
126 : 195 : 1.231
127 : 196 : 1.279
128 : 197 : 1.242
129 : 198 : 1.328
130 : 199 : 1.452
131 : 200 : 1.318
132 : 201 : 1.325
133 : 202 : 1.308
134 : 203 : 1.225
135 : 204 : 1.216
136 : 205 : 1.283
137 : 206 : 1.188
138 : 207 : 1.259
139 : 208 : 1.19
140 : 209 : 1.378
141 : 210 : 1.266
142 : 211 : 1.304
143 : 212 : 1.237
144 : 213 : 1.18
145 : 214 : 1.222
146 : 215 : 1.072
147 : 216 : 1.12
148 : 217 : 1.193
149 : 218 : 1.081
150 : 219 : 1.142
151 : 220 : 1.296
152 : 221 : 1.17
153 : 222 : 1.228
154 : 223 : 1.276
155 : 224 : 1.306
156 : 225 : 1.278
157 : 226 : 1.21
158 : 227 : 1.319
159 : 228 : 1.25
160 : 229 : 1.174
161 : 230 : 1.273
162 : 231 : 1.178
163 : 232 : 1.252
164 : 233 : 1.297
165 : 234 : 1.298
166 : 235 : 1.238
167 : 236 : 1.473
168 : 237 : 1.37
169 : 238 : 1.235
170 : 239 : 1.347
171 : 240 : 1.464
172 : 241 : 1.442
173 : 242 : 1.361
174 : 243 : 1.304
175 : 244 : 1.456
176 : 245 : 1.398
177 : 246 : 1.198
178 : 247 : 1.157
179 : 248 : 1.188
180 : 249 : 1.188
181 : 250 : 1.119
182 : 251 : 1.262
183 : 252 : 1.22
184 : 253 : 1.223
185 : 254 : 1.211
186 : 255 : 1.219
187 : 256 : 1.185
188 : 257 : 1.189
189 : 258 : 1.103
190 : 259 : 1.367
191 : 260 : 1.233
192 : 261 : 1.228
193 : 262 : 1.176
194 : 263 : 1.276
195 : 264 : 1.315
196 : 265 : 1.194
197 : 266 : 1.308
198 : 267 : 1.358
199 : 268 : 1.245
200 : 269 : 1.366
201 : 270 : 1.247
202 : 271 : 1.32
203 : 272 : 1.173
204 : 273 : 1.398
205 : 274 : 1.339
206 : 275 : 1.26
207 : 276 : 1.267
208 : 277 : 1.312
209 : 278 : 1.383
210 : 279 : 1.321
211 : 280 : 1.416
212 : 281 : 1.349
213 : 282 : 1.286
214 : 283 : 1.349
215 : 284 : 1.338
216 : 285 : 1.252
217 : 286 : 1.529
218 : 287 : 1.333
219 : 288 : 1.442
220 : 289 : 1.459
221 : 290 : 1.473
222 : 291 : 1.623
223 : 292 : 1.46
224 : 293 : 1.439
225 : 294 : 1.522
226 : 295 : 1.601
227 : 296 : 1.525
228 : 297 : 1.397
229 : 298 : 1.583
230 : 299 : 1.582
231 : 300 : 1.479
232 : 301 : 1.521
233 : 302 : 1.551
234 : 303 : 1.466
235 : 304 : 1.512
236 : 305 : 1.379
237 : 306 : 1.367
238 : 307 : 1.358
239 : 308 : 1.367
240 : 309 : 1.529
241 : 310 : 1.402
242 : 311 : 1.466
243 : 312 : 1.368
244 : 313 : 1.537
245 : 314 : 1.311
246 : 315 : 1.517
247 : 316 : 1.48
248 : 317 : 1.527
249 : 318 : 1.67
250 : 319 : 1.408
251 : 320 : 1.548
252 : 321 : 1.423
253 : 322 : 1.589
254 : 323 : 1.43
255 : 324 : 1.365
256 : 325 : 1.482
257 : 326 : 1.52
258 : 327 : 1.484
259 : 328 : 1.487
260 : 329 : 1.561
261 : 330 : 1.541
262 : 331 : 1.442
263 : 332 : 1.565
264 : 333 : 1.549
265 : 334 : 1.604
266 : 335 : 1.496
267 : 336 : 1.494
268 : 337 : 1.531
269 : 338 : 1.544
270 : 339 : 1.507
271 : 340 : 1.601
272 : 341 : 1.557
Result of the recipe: 4.1 km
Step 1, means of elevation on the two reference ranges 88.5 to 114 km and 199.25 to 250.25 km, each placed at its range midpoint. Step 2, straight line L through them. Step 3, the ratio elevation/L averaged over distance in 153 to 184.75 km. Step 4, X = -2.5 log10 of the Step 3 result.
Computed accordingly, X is -0.14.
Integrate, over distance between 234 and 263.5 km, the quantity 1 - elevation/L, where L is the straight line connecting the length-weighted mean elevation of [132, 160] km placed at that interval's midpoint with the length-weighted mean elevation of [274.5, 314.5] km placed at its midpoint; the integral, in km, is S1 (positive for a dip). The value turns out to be 2.3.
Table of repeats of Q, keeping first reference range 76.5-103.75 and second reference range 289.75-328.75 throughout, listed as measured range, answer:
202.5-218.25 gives 0.9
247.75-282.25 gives 3.3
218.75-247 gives 0.9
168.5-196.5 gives -2.8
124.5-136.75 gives -1.6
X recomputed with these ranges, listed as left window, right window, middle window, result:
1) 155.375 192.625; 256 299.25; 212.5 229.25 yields 0.13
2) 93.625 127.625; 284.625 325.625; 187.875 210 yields 0.02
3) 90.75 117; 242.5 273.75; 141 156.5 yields -0.08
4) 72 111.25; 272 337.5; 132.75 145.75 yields -0.11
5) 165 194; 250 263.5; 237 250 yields -0.05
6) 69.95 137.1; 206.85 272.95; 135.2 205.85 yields -0.10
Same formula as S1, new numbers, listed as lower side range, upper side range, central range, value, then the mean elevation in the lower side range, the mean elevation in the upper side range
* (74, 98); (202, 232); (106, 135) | -3.69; 1.06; 1.23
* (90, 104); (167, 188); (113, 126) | -0.70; 1.09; 1.4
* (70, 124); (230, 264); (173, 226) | -3.07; 1.13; 1.27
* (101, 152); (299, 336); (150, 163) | 0.14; 1.24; 1.48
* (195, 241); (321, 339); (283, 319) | -0.51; 1.26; 1.51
